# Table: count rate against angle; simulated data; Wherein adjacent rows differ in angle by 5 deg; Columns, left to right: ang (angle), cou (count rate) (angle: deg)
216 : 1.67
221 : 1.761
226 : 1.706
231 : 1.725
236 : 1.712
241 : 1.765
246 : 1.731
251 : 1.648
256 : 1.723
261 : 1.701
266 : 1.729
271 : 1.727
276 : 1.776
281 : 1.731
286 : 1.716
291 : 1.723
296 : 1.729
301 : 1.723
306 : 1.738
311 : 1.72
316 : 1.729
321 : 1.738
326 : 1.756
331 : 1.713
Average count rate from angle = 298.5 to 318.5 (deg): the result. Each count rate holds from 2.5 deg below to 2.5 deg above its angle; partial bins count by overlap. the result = 1.73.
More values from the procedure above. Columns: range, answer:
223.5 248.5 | 1.73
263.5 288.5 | 1.74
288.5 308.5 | 1.73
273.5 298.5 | 1.74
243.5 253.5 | 1.69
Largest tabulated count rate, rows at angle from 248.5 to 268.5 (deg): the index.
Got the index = 1.729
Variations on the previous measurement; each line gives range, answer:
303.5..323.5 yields 1.738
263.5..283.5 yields 1.776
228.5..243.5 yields 1.765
